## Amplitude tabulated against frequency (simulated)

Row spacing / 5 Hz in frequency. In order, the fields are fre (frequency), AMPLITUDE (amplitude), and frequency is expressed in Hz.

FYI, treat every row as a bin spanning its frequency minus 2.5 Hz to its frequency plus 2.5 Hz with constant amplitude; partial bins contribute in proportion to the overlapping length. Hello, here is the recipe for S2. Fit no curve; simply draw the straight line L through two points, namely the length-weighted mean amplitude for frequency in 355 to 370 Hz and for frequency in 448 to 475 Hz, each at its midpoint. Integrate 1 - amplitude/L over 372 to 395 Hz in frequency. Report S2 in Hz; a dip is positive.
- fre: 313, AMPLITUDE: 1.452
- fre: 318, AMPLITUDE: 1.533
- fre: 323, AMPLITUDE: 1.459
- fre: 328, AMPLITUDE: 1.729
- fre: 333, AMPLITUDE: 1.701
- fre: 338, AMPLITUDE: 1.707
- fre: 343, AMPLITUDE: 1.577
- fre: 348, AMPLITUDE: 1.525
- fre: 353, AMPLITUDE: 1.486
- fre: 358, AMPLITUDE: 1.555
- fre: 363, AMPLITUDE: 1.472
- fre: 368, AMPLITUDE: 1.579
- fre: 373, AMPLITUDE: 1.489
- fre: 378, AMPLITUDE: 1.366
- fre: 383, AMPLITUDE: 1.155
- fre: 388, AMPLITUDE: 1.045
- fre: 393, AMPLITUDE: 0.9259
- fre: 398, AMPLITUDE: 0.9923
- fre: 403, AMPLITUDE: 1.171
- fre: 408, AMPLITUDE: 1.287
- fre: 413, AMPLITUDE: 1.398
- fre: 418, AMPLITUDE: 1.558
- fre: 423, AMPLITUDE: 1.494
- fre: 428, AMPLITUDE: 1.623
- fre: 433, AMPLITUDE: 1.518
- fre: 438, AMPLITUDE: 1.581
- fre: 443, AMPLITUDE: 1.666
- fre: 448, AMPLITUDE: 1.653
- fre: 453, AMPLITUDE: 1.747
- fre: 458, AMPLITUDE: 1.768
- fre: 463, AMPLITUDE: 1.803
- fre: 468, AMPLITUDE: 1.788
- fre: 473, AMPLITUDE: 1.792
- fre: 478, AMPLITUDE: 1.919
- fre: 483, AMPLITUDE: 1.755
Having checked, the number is 5.77 Hz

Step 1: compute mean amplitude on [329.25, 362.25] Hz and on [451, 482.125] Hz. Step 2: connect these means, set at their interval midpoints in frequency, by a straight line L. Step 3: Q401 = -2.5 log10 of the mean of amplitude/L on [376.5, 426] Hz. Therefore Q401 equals 0.34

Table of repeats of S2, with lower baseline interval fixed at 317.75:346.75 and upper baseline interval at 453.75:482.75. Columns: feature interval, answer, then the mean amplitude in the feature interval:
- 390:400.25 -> 4.5 Hz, 0.962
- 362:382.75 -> 2.9 Hz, 1.44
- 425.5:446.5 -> 1.9 Hz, 1.6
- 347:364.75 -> 1.5 Hz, 1.51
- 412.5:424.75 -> 1.7 Hz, 1.5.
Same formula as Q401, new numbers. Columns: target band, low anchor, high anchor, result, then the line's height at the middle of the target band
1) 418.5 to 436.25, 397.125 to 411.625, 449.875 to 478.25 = -0.096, 1.42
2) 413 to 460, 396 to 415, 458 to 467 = -0.061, 1.53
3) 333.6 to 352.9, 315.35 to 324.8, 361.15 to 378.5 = -0.073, 1.49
